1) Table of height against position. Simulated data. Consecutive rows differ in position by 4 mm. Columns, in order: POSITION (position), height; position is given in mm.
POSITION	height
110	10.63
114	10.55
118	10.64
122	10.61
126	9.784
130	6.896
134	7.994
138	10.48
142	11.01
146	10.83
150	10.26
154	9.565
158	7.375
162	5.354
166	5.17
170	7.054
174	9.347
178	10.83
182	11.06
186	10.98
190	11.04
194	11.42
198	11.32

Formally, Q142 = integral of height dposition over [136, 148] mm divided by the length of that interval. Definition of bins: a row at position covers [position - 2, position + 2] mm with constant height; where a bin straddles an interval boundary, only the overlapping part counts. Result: 10.8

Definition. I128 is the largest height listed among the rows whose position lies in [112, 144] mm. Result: 11.01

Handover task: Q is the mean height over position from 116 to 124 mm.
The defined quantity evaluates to 10.6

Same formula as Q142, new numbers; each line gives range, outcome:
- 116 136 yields 9.18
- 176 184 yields 10.9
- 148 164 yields 8.14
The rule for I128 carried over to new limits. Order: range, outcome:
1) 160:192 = 11.06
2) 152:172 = 9.565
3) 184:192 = 11.04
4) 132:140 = 10.48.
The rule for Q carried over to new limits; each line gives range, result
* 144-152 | 10.5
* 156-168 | 5.97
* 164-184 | 8.69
